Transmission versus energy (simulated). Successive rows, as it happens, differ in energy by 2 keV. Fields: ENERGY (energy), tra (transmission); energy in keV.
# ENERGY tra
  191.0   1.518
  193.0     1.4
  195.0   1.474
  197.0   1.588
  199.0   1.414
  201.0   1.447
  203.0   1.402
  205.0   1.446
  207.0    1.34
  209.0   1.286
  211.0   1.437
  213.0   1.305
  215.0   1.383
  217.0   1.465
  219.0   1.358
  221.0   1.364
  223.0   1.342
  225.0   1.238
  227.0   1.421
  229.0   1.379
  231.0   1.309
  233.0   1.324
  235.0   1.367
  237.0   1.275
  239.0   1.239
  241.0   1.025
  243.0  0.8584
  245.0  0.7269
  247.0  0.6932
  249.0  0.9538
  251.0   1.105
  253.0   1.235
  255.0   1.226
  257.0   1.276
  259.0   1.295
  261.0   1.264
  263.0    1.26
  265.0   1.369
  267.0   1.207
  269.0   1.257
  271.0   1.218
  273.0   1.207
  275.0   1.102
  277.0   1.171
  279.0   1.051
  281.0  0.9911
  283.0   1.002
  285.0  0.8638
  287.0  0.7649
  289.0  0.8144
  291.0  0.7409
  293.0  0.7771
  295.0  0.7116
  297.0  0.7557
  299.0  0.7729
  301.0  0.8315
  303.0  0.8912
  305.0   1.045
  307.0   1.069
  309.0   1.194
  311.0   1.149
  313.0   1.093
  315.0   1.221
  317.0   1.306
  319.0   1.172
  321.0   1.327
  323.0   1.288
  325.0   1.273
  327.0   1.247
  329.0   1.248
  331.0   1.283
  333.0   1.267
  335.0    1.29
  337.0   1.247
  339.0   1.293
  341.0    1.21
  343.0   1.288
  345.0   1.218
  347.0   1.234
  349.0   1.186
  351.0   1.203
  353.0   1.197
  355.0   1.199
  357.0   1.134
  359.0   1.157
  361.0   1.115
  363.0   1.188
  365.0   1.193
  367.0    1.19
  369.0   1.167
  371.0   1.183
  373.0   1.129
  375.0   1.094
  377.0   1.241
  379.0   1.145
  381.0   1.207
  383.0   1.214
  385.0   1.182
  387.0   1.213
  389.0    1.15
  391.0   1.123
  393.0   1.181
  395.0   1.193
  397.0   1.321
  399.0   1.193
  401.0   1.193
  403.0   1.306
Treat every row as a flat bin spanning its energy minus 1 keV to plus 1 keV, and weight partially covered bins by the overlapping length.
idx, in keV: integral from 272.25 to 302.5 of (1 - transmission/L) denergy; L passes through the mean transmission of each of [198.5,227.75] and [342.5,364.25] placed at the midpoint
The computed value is 8.9 keV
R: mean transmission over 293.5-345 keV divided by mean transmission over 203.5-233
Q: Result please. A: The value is 0.8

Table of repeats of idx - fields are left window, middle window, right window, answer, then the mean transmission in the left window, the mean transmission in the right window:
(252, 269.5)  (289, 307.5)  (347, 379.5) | 5.9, 1.27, 1.17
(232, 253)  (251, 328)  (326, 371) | 2.7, 1.07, 1.22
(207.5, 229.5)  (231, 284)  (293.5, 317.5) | 2.1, 1.36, 0.992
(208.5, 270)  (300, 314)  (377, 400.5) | 2.0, 1.23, 1.19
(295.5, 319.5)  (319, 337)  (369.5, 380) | -3.4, 1.03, 1.16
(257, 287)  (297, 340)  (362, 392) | 0.2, 1.15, 1.17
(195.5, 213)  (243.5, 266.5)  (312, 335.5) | 3.8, 1.41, 1.25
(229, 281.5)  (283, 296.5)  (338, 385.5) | 4.3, 1.16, 1.19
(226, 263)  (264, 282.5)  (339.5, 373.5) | 0.1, 1.17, 1.19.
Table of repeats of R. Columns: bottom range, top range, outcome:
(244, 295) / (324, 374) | 1.15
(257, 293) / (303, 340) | 1.11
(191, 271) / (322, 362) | 0.96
